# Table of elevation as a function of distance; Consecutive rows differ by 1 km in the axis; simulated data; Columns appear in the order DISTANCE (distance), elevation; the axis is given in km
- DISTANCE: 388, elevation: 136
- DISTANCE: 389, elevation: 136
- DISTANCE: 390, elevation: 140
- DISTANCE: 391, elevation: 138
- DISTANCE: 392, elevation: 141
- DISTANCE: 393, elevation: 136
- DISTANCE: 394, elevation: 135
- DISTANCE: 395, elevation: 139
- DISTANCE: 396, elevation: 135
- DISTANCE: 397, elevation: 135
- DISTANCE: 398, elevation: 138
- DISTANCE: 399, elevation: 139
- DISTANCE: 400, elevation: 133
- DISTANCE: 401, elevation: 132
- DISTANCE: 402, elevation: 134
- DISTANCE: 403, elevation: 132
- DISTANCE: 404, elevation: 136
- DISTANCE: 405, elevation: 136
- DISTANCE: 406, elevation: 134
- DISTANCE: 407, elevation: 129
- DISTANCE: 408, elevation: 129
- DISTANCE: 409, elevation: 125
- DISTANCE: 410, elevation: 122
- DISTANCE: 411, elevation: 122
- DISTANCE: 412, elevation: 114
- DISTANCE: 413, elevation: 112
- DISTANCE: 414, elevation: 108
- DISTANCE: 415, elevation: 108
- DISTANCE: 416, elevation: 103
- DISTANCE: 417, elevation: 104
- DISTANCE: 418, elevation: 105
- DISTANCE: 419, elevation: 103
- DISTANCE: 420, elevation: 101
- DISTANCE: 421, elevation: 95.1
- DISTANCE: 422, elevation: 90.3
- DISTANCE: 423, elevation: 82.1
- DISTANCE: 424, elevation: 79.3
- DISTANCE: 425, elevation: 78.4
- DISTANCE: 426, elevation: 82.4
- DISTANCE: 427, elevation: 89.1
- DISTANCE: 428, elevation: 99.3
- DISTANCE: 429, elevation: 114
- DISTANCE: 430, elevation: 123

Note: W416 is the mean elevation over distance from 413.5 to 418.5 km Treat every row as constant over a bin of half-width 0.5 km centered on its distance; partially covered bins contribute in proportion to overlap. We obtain 106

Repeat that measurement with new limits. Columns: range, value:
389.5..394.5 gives 138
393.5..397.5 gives 136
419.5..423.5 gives 92.1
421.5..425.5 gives 82.5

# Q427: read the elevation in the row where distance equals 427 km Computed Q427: 89.1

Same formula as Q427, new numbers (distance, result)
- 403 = 132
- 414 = 108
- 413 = 112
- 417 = 104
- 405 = 136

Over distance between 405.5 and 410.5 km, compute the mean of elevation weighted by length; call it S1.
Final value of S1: 128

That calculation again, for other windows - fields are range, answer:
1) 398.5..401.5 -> 135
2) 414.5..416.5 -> 106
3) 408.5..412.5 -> 121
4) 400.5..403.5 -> 133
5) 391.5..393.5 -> 138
